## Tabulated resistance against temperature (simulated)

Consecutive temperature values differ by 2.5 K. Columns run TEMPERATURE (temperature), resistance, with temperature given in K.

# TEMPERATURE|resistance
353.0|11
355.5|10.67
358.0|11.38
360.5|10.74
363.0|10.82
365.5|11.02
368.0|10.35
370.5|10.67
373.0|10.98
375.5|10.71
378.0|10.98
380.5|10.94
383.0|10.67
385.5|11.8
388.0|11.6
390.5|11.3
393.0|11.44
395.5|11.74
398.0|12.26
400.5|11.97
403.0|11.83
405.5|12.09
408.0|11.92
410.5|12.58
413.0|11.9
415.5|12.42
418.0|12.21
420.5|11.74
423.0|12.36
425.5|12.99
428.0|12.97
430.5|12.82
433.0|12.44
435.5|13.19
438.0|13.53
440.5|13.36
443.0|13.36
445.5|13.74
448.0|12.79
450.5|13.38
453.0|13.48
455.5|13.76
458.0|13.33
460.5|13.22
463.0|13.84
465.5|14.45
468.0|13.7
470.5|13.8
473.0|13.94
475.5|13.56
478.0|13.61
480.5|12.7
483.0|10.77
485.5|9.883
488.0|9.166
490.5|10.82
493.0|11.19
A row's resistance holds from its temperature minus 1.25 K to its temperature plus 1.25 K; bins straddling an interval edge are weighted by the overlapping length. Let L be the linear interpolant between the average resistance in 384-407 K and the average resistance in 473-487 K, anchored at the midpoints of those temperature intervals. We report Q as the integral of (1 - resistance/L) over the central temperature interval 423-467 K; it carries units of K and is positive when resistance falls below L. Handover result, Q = -4.7 K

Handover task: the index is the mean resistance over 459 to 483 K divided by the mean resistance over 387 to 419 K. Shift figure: 1.1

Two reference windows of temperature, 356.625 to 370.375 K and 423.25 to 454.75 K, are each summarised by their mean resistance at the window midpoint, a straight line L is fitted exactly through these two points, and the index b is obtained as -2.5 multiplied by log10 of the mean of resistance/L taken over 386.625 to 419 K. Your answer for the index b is 0.01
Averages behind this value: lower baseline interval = 10.8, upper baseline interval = 13.2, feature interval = 11.9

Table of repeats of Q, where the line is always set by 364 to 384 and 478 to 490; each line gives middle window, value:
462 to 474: -3.3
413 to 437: -3.7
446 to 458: -2.7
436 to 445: -2.1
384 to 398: -1.0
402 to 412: -1.2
